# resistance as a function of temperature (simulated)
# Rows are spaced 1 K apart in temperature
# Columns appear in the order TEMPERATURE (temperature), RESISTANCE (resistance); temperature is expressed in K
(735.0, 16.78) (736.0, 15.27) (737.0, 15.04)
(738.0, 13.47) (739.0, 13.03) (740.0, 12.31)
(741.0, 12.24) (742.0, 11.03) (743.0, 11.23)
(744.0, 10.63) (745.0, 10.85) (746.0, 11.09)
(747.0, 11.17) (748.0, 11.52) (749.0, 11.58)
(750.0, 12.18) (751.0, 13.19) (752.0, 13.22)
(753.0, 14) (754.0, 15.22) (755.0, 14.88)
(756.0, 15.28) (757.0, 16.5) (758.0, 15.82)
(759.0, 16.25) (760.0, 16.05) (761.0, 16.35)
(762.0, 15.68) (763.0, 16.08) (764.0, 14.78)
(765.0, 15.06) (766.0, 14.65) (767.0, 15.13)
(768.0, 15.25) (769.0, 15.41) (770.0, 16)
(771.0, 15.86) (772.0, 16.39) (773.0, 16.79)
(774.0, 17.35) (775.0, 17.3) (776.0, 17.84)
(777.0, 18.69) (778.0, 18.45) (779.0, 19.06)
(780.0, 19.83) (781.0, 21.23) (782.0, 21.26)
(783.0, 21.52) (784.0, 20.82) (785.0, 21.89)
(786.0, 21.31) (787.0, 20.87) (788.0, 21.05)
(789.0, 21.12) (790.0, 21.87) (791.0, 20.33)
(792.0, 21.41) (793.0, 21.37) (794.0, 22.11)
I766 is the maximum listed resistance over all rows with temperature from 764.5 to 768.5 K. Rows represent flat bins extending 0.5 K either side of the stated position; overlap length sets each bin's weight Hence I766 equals 15.25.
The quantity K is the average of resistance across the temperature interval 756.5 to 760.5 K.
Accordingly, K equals 16.2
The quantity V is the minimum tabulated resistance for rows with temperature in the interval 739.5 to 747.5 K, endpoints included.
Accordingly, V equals 10.63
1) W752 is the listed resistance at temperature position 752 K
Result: 13.22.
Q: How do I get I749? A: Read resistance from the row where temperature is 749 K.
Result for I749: 11.58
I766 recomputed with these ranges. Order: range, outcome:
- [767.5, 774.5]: 17.35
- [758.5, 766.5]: 16.35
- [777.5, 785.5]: 21.89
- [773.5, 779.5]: 19.06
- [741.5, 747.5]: 11.23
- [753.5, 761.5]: 16.5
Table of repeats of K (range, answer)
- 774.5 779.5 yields 18.3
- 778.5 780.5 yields 19.4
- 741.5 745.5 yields 10.9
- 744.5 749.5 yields 11.2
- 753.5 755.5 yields 15.1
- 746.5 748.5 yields 11.3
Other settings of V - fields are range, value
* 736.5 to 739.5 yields 13.03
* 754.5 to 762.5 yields 14.88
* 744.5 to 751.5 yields 10.85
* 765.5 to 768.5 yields 14.65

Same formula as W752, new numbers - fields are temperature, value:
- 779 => 19.06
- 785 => 21.89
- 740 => 12.31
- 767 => 15.13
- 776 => 17.84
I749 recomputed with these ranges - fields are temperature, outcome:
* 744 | 10.63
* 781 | 21.23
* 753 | 14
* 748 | 11.52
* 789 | 21.12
